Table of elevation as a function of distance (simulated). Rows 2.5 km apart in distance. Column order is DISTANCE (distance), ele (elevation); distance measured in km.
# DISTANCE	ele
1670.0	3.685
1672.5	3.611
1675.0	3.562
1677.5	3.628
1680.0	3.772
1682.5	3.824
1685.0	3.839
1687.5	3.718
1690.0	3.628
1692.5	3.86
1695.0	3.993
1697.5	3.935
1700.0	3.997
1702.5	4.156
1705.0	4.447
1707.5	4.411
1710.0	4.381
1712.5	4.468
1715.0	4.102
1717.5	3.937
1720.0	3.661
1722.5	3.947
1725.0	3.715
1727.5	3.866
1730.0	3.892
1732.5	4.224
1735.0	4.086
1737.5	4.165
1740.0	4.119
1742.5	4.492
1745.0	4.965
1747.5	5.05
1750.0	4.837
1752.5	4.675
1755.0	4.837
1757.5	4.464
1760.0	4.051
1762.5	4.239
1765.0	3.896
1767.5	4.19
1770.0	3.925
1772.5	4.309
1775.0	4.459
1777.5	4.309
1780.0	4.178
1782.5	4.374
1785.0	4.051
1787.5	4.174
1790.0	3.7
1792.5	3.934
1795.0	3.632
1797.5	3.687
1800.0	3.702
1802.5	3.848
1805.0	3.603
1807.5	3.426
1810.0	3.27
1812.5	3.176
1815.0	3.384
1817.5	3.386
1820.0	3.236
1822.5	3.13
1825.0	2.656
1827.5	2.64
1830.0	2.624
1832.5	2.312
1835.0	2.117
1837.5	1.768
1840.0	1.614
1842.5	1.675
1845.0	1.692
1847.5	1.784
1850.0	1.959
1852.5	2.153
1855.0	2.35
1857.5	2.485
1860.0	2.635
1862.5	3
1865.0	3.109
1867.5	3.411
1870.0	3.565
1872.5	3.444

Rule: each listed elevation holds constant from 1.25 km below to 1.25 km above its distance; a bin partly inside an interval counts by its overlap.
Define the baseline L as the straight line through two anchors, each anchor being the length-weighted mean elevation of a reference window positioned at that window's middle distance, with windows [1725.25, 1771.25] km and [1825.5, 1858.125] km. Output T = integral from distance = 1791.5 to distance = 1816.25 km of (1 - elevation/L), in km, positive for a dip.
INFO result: -4.7 km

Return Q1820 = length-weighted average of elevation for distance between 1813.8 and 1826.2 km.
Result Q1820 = 3.16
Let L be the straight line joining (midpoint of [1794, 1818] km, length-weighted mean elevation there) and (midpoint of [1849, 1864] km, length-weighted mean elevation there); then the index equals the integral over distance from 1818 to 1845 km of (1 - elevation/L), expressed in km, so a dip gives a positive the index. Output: 5.7 km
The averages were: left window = 3.51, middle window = 2.37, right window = 2.45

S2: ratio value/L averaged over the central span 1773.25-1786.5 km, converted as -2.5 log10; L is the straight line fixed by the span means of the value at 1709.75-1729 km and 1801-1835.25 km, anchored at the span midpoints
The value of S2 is -0.24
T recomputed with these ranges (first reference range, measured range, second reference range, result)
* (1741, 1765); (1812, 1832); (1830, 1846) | -4.7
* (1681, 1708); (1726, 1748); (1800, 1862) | -4.6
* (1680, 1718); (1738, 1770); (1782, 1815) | -5.0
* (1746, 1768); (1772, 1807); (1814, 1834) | -2.4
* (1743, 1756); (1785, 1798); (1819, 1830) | -0.4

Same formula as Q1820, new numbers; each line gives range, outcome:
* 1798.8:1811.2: 3.57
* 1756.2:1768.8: 4.17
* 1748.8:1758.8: 4.7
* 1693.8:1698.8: 3.96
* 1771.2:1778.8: 4.35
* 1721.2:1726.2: 3.83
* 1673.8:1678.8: 3.6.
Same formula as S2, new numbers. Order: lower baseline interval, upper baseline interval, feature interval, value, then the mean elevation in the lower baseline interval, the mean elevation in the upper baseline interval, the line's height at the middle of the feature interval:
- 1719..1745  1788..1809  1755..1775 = -0.09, 4.07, 3.7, 3.89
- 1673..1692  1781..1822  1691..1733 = -0.10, 3.71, 3.65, 3.7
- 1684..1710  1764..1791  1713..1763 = -0.05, 4.02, 4.15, 4.08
